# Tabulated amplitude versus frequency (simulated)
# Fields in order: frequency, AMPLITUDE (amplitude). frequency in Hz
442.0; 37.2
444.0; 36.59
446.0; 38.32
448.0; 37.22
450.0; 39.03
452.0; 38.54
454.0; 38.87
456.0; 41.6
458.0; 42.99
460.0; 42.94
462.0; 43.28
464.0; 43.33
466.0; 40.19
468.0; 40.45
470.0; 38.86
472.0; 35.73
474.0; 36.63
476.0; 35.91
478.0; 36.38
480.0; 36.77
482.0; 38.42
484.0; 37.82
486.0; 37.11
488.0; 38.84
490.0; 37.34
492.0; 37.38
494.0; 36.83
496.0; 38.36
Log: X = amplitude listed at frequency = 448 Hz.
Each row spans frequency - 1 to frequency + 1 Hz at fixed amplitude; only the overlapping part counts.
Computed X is 37.22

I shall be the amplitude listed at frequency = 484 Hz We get 37.82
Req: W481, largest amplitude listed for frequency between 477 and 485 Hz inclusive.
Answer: 38.42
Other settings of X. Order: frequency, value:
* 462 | 43.28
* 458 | 42.99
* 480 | 36.77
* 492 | 37.38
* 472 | 35.73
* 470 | 38.86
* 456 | 41.6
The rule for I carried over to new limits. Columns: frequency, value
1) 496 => 38.36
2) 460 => 42.94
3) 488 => 38.84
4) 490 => 37.34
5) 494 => 36.83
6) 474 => 36.63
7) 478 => 36.38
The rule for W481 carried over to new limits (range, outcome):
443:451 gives 39.03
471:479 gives 36.63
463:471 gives 43.33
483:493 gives 38.84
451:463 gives 43.28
